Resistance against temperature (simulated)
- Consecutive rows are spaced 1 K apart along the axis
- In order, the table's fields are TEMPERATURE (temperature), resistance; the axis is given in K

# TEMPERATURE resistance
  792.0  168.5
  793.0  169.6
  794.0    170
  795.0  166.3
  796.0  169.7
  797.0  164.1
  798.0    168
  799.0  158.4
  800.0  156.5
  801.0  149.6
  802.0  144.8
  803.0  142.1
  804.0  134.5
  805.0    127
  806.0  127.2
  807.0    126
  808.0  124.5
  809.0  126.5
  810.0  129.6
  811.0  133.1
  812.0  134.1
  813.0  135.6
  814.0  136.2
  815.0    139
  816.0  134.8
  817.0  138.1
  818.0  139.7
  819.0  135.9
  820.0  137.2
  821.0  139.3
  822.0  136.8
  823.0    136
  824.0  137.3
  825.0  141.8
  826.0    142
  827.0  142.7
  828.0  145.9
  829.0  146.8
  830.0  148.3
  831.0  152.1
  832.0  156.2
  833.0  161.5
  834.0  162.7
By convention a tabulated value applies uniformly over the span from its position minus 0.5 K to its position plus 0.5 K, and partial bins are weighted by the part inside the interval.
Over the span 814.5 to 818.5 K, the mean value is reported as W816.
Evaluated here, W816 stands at 138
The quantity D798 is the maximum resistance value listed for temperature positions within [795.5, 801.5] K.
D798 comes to 169.7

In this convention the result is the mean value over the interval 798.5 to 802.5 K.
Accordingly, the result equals 152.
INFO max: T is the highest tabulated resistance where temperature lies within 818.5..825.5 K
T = 141.8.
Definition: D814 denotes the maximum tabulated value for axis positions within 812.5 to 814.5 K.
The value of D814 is 136.2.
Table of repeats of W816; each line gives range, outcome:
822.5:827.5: 140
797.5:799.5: 163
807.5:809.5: 126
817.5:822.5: 138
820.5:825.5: 138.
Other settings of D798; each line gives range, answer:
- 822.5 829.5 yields 146.8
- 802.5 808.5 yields 142.1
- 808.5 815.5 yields 139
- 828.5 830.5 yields 148.3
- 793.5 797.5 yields 170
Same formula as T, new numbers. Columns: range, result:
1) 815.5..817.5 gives 138.1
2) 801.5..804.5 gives 144.8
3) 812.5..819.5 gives 139.7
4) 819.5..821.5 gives 139.3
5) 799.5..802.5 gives 156.5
